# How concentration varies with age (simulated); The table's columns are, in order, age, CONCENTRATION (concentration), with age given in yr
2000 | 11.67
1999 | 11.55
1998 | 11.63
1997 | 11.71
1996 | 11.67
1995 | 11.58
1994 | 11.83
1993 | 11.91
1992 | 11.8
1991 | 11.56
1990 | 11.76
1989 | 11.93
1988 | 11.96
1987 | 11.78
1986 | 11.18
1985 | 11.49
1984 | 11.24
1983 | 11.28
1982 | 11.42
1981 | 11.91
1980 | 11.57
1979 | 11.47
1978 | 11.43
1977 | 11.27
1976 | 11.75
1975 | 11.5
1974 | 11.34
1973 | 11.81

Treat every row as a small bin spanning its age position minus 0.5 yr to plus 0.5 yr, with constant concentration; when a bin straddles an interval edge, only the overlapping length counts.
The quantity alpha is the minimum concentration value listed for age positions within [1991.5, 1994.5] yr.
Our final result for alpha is 11.8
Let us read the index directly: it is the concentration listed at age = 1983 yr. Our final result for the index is 11.28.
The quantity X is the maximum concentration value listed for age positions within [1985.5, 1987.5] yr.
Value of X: 11.78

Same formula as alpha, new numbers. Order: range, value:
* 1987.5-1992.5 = 11.56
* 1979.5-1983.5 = 11.28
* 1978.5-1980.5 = 11.47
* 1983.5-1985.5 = 11.24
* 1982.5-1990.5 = 11.18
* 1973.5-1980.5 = 11.27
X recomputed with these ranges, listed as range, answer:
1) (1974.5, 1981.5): 11.91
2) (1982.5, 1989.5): 11.96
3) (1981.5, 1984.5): 11.42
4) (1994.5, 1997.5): 11.71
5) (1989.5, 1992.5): 11.8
